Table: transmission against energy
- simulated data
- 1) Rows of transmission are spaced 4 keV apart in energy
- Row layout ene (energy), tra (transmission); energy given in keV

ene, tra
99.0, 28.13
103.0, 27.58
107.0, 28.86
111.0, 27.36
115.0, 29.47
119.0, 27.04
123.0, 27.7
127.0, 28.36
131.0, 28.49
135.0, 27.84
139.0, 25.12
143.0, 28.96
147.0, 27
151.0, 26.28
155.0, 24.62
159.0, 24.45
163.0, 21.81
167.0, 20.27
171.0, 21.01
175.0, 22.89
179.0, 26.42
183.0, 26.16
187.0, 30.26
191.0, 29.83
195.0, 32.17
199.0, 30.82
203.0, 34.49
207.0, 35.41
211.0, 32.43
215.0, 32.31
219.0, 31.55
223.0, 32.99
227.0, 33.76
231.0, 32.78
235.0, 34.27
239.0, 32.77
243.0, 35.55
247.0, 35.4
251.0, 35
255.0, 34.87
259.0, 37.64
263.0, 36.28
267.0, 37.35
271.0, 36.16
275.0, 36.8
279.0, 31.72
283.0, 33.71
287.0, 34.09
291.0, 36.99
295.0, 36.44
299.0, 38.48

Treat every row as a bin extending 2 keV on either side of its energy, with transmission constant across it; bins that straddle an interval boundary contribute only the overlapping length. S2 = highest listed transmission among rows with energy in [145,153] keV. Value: 27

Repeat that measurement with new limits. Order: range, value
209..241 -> 34.27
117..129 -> 28.36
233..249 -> 35.55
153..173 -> 24.62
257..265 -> 37.64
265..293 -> 37.35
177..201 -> 32.17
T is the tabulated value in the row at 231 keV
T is 32.78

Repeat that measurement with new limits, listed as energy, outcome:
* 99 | 28.13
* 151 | 26.28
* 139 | 25.12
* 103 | 27.58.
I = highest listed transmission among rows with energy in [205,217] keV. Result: 35.41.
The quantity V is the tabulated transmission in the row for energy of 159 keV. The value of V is 24.45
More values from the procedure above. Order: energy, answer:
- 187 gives 30.26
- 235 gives 34.27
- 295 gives 36.44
